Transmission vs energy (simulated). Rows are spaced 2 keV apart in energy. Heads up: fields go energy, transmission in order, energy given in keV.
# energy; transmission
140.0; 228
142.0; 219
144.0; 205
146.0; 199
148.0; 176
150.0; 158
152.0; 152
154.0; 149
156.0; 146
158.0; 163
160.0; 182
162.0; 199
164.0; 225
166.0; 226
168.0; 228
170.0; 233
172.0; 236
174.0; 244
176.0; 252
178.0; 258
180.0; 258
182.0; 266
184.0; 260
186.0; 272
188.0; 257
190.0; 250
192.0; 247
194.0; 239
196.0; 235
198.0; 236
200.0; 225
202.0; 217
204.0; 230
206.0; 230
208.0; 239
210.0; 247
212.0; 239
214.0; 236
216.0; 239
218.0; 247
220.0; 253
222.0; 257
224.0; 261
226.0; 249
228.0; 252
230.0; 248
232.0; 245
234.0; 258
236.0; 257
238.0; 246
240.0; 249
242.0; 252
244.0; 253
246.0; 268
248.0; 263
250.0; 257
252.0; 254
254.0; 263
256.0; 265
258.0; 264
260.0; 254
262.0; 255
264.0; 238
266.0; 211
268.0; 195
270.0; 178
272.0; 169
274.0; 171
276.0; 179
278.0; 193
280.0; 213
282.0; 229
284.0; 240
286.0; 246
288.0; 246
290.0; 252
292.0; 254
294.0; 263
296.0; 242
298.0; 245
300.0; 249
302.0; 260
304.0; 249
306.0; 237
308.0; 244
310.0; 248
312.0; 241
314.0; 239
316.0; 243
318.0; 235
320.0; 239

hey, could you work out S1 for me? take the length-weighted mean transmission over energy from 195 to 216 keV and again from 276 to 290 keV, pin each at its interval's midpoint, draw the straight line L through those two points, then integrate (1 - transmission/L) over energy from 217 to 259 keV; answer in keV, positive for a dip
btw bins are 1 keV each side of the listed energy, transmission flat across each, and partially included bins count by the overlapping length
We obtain -4.5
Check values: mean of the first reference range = 234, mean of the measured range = 255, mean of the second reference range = 226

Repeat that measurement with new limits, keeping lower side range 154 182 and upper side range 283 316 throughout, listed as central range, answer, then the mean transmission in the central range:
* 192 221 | -1.3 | 237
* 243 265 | -1.9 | 258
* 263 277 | 2.8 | 192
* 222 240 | -1.6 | 252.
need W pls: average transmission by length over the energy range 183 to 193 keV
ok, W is 257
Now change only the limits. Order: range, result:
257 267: 244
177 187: 263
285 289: 246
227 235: 251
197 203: 226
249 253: 256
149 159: 154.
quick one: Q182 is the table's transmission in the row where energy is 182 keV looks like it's 266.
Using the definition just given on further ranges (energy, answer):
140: 228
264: 238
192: 247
